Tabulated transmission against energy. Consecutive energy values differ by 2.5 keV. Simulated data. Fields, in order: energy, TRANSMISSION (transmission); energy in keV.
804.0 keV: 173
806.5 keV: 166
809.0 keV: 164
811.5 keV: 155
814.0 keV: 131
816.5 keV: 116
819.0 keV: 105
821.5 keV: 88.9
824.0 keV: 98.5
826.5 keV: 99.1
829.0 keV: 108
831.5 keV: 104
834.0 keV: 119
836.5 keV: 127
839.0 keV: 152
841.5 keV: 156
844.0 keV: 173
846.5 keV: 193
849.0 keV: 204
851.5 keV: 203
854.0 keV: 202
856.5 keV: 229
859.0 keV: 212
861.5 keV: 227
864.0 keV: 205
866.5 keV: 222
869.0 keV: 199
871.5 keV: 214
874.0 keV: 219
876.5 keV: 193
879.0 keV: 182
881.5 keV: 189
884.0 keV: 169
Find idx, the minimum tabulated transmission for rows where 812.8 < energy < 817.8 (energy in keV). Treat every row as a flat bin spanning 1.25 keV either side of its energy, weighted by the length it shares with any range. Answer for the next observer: 116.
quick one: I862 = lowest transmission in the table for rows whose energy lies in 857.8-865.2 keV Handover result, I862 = 205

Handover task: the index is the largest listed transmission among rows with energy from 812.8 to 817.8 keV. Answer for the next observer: 131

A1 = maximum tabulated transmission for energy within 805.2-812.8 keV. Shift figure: 166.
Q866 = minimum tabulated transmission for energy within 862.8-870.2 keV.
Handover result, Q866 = 199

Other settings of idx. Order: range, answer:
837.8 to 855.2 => 152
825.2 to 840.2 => 99.1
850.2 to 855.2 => 202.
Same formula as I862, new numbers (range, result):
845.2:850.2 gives 193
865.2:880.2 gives 182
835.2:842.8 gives 127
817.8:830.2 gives 88.9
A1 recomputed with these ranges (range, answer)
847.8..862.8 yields 229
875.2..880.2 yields 193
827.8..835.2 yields 119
